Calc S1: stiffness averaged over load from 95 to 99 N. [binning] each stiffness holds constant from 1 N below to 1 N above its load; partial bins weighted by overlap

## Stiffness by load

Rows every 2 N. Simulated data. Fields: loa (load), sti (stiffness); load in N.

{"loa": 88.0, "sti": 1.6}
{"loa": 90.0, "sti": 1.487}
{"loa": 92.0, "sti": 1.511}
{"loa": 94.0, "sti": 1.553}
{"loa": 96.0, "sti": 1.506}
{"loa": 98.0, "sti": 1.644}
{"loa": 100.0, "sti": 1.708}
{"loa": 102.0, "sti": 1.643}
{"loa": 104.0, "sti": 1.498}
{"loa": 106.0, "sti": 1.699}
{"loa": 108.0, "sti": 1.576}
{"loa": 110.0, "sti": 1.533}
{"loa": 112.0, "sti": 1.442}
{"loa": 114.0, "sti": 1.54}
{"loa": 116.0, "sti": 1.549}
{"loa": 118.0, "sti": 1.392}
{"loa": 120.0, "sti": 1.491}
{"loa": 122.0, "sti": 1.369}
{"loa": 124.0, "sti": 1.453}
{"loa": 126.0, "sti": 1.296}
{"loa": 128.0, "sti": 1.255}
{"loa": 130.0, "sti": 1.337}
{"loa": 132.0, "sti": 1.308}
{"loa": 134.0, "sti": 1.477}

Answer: 1.57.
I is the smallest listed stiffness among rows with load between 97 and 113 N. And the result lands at 1.442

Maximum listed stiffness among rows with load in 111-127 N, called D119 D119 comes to 1.549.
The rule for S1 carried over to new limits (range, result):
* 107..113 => 1.52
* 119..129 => 1.37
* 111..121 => 1.48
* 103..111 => 1.58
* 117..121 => 1.44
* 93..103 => 1.61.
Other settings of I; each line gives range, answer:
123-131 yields 1.255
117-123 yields 1.369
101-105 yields 1.498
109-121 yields 1.392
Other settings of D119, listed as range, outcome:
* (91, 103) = 1.708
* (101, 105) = 1.643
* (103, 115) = 1.699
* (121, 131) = 1.453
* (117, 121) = 1.491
